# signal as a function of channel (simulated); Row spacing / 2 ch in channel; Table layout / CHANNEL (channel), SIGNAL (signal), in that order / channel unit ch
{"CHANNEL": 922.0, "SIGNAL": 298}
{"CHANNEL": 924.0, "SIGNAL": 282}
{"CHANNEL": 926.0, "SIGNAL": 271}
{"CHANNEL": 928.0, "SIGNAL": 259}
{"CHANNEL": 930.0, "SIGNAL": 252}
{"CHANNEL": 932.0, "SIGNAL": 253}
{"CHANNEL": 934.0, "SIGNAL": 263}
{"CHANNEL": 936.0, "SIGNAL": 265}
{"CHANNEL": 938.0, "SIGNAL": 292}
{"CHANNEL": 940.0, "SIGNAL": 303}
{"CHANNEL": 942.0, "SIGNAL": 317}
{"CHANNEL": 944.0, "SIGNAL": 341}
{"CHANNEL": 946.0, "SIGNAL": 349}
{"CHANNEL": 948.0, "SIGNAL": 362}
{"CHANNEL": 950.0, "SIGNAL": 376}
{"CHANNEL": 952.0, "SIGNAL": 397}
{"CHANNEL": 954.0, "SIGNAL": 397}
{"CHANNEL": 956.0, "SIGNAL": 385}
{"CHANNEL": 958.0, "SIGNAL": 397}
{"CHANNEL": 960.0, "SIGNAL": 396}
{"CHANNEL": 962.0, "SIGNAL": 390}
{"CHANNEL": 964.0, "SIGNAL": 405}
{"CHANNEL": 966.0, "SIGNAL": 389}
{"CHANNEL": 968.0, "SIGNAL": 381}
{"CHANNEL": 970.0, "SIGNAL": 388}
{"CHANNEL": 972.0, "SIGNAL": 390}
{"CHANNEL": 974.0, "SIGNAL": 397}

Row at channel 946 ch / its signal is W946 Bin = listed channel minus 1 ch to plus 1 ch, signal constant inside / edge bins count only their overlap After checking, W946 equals 349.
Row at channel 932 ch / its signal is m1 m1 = 253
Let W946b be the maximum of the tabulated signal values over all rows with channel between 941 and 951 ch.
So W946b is 376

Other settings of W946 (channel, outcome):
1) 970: 388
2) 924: 282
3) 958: 397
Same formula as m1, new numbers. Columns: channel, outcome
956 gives 385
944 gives 341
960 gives 396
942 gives 317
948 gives 362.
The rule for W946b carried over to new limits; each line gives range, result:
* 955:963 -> 397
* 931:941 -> 303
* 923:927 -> 282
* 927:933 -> 259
